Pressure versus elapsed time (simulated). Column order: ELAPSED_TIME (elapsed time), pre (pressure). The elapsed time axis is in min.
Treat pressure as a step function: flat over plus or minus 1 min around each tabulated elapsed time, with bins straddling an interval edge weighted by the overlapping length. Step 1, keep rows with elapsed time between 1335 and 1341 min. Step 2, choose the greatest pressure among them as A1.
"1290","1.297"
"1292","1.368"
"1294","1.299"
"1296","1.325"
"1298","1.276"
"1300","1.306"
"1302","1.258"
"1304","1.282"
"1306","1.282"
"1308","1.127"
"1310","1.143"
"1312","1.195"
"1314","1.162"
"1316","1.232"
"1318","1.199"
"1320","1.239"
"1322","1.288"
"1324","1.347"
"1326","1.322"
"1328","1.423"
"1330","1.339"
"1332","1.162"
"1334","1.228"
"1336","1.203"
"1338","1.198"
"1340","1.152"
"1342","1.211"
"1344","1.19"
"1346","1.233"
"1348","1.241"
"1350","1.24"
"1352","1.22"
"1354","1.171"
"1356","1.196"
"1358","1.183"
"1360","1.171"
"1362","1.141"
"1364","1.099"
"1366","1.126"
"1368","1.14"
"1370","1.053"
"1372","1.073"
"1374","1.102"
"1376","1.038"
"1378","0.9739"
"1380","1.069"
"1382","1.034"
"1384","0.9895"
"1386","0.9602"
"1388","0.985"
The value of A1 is 1.203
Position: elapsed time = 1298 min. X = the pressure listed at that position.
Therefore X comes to 1.276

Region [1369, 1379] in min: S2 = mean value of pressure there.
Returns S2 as 1.05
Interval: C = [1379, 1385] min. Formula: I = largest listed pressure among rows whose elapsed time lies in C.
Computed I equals 1.069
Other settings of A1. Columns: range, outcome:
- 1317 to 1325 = 1.347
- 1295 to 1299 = 1.325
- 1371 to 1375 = 1.102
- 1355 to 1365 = 1.196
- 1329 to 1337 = 1.339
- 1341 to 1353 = 1.241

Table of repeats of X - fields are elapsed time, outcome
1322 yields 1.288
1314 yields 1.162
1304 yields 1.282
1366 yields 1.126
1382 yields 1.034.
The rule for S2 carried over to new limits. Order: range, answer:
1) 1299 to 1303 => 1.28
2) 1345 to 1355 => 1.22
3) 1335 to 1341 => 1.18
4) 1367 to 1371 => 1.1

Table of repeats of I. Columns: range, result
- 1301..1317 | 1.282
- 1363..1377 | 1.14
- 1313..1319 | 1.232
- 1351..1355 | 1.22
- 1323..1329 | 1.423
